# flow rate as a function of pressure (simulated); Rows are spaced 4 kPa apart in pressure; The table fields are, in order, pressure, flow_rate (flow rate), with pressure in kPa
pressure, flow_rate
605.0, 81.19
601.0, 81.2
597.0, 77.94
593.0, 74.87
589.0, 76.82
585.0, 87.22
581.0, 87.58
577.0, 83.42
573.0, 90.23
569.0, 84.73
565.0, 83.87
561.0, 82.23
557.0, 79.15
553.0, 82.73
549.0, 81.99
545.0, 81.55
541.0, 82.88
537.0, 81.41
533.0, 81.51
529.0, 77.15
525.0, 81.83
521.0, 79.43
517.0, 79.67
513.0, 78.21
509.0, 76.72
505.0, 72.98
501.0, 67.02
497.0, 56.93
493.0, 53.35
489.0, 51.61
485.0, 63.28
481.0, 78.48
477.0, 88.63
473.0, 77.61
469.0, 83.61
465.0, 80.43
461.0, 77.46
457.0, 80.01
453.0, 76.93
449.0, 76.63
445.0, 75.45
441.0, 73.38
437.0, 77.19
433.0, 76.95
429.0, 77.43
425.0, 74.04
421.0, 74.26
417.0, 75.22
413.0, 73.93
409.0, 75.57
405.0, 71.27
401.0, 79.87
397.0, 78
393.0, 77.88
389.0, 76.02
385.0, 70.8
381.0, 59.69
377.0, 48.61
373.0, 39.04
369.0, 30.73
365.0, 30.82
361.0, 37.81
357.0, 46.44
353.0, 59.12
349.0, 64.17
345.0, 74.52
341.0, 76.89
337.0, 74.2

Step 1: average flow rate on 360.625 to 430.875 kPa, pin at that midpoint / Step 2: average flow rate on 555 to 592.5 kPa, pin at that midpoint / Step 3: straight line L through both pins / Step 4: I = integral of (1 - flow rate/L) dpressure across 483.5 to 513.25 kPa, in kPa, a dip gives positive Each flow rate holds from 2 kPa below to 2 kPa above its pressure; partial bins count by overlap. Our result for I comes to 4.5 kPa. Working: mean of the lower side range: 64.5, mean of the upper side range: 83.6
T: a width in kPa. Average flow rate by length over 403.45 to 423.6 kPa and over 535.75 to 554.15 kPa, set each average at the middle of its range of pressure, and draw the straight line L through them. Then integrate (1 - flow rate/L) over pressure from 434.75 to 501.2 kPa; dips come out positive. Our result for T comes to 3.71 kPa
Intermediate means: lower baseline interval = 74.1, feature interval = 73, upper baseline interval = 82.1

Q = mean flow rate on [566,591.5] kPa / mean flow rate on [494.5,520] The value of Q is 1.18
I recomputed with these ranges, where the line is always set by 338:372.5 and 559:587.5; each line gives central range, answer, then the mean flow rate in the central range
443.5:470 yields -4.1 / 78.5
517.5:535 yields -0.4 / 80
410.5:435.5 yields -5.0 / 75.3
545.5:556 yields 0.0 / 81.9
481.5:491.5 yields 1.6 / 60.4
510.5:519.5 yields -0.3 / 78.8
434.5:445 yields -1.6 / 75.4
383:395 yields -3.6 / 74.9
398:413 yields -3.8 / 75.5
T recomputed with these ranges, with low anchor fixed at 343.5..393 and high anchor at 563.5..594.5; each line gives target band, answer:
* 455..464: -1.6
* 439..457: -3.0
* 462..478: -3.2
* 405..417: -2.9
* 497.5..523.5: -0.2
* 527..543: -0.7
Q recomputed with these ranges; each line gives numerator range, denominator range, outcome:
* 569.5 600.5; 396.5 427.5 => 1.10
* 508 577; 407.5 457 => 1.08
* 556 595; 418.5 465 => 1.09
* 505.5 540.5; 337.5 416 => 1.28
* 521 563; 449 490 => 1.06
